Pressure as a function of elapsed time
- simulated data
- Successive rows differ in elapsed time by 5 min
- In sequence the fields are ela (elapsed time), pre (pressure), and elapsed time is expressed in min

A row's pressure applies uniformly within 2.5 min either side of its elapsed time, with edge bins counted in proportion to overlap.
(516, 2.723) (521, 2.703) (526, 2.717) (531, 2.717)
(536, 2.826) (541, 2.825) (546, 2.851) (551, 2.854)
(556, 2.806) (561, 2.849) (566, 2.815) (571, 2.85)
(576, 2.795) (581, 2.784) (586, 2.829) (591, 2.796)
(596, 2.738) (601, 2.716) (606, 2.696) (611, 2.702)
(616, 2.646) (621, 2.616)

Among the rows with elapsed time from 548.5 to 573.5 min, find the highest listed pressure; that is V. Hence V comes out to 2.854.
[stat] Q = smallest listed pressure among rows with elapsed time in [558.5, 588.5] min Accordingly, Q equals 2.784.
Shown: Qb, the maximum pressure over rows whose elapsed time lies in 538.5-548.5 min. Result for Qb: 2.851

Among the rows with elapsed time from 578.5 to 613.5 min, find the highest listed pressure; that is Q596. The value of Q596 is 2.829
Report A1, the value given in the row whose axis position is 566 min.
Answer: 2.815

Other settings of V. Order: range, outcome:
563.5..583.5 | 2.85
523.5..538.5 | 2.826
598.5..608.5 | 2.716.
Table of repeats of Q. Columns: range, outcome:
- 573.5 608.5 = 2.696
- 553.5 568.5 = 2.806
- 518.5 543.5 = 2.703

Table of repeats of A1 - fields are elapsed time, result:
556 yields 2.806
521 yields 2.703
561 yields 2.849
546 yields 2.851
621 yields 2.616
